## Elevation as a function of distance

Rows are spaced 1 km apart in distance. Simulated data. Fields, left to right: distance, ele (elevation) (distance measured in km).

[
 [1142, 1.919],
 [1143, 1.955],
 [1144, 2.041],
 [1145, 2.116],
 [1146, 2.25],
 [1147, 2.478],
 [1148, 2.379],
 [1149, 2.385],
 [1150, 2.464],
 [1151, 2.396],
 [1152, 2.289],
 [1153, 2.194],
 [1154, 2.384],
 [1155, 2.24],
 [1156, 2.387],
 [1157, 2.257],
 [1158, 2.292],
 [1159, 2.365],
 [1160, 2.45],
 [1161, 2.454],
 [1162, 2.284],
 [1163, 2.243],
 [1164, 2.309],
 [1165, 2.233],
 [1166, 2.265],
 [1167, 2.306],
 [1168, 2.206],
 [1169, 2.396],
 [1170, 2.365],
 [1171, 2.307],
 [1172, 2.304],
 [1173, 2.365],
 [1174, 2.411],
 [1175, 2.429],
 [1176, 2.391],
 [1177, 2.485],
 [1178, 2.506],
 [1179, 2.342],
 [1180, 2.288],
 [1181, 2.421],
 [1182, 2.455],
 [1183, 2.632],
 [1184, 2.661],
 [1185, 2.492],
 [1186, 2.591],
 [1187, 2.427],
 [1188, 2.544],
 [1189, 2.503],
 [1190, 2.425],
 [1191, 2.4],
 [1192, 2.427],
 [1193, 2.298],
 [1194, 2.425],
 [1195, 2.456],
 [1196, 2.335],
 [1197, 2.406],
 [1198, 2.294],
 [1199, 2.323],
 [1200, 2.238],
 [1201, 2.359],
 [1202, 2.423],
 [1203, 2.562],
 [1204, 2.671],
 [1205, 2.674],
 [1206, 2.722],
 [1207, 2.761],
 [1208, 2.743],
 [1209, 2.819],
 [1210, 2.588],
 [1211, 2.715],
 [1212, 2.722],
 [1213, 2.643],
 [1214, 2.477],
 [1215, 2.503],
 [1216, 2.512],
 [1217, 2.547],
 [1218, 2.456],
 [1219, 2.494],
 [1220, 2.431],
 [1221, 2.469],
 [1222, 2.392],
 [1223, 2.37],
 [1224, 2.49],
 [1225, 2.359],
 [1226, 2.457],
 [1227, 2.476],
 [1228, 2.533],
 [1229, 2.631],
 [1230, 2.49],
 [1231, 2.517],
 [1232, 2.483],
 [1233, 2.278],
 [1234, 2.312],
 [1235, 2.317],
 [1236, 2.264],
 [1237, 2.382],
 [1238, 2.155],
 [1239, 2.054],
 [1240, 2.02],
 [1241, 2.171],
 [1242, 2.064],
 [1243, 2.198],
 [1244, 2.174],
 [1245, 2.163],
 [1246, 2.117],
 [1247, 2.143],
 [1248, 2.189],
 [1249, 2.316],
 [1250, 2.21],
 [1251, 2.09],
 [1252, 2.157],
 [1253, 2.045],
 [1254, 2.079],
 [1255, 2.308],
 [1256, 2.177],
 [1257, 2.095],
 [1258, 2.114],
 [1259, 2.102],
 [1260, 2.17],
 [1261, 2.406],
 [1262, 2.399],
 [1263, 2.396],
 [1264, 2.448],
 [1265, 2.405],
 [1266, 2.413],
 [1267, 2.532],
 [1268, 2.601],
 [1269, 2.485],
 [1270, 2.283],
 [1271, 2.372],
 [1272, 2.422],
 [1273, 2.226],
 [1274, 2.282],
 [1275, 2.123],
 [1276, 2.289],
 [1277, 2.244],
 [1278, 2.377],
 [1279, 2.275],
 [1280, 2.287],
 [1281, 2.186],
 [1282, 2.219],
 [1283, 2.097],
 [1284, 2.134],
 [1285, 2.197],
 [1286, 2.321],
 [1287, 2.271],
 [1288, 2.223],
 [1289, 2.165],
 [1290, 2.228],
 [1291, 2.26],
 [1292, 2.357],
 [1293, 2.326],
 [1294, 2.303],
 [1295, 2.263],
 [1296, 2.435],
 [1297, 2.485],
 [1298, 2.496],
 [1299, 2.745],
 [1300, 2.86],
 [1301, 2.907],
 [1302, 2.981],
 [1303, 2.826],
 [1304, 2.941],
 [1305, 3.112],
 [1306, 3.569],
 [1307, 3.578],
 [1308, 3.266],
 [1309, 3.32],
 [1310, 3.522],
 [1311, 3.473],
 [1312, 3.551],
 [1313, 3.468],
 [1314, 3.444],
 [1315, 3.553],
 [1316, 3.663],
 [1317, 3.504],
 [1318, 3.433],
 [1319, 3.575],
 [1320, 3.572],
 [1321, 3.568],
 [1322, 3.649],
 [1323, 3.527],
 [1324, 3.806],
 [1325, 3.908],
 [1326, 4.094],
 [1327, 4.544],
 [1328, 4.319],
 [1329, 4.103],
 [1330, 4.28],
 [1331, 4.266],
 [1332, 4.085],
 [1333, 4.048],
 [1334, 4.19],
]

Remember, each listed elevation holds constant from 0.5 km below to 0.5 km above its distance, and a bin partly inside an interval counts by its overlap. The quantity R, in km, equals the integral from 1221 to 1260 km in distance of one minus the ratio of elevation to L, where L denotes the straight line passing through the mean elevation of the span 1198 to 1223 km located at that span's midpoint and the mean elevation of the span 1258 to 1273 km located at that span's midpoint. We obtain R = 3.0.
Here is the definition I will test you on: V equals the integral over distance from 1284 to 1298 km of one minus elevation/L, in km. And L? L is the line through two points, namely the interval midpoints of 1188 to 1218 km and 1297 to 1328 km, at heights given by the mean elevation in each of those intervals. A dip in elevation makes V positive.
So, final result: 4.1 km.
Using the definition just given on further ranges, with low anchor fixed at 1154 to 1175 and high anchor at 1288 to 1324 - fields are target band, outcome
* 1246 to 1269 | 4.4 km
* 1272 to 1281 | 2.0 km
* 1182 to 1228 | 0.5 km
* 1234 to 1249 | 3.0 km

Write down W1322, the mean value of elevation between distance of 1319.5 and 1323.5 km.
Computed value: 3.58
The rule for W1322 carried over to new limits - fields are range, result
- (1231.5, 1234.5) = 2.36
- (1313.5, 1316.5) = 3.55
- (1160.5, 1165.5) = 2.3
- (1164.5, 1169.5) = 2.28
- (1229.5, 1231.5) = 2.5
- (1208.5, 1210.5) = 2.7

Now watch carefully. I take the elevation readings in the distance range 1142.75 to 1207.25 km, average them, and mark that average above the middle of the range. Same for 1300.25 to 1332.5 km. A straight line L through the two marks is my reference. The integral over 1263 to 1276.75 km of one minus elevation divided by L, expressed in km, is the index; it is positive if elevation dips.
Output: 3.5 km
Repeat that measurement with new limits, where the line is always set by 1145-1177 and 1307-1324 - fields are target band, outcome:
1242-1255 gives 3.7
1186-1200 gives 0.9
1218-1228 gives 1.3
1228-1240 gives 2.3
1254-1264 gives 2.7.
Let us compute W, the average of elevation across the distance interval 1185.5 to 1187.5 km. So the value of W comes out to 2.51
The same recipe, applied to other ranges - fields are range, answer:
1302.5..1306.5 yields 3.11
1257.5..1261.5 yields 2.2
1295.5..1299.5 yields 2.54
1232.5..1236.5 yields 2.29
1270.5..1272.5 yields 2.4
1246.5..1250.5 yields 2.21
